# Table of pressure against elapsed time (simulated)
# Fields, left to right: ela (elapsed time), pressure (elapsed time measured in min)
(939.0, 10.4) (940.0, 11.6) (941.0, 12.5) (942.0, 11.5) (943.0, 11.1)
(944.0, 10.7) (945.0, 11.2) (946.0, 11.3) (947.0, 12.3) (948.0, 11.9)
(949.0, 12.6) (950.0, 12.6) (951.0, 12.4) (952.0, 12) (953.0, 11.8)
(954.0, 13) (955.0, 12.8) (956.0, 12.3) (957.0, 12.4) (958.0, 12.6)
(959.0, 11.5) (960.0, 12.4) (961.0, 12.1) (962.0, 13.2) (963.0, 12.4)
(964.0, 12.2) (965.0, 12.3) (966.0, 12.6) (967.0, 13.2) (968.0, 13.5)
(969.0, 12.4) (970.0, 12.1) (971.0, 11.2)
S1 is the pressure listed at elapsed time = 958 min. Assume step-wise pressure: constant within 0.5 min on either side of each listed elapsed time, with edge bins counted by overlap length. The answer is 12.6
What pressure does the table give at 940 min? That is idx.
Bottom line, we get 11.6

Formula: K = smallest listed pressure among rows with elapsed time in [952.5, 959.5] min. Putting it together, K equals 11.5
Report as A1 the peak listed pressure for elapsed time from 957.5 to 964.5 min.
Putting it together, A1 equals 13.2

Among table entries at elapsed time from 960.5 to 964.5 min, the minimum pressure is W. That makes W 12.1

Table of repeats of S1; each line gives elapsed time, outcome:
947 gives 12.3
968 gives 13.5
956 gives 12.3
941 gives 12.5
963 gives 12.4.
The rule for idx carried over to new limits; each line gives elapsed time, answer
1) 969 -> 12.4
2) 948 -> 11.9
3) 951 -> 12.4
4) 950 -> 12.6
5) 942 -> 11.5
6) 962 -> 13.2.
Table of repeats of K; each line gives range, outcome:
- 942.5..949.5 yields 10.7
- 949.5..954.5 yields 11.8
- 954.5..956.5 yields 12.3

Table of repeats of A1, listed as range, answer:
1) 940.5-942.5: 12.5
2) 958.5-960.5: 12.4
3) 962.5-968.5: 13.5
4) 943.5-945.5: 11.2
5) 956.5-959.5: 12.6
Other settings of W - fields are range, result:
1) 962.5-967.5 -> 12.2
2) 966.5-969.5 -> 12.4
